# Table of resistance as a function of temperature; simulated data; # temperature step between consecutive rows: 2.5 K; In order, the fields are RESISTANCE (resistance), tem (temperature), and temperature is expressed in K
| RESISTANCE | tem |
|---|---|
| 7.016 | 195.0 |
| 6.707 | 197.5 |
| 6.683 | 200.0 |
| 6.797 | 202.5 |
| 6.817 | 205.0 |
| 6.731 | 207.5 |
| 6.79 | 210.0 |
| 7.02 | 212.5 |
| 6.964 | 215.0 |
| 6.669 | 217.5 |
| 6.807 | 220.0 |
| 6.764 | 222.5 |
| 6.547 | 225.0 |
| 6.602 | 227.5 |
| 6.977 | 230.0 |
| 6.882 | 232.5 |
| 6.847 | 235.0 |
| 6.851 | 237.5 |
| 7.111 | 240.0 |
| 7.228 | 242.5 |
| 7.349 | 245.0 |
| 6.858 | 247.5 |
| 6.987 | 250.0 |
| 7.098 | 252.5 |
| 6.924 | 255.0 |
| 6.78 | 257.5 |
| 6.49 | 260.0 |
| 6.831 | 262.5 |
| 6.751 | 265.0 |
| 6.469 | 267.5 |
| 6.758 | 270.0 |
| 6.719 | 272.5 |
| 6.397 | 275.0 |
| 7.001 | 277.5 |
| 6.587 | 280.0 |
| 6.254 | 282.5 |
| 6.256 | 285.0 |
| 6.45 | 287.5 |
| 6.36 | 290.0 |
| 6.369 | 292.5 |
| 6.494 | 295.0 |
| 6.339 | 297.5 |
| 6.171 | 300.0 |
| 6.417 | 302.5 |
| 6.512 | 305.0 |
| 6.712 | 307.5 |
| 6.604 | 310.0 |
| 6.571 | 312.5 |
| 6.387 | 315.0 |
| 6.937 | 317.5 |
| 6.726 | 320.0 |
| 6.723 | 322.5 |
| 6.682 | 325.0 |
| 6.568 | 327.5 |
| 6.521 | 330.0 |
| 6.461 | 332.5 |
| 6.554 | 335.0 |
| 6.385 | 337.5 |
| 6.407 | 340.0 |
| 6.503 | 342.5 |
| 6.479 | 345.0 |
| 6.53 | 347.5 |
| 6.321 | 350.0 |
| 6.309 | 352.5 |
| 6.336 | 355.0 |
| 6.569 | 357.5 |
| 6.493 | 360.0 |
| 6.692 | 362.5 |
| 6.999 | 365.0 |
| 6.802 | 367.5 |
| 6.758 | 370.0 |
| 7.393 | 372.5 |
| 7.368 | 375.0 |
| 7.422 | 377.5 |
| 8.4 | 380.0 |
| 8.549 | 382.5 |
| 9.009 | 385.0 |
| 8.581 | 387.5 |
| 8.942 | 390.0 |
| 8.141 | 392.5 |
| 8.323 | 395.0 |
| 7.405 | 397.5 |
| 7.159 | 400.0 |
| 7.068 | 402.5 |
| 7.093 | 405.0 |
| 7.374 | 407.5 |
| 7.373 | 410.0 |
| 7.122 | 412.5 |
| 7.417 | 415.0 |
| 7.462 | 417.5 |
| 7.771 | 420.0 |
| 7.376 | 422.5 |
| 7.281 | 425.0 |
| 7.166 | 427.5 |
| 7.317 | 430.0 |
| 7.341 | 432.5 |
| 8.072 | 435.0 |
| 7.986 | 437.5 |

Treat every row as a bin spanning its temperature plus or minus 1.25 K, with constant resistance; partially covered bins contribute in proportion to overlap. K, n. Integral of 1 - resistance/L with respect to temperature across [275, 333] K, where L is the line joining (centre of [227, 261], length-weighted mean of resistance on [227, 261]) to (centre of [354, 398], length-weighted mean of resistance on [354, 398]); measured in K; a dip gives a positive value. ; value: 5.6 K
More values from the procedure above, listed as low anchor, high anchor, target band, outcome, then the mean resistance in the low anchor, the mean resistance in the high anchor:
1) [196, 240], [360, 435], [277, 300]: 2.2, 6.8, 7.55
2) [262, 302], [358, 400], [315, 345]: 2.1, 6.51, 7.67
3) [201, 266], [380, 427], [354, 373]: 2.0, 6.86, 7.76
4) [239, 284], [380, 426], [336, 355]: 2.5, 6.81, 7.77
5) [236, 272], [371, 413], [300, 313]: 1.3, 6.89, 7.81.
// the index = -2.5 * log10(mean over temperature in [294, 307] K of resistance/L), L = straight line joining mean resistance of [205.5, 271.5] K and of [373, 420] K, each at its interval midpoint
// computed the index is 0.13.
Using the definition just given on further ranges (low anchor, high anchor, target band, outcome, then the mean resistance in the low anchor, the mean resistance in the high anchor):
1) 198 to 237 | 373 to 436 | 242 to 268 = 0.01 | 6.79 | 7.7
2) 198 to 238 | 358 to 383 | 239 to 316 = 0.05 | 6.79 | 7.23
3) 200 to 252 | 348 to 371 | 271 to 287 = 0.04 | 6.88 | 6.58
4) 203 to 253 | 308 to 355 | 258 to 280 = 0.01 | 6.89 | 6.53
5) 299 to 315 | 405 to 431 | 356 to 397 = -0.09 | 6.49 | 7.35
